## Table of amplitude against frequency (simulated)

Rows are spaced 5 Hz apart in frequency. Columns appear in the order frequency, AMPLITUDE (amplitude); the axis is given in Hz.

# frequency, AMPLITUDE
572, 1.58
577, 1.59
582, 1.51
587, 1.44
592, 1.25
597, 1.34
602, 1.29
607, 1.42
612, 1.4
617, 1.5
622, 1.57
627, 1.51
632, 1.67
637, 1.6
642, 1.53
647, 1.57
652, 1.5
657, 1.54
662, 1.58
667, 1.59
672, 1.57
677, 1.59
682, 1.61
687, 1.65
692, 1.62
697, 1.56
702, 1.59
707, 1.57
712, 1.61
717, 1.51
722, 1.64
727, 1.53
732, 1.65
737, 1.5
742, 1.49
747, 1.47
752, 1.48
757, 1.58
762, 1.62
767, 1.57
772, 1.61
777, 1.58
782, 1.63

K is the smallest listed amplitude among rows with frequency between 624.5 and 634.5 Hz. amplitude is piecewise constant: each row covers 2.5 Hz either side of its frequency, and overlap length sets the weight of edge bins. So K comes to 1.51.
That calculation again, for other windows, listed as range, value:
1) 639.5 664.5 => 1.5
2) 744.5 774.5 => 1.47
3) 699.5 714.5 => 1.57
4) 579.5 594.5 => 1.25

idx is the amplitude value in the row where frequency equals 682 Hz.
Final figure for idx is 1.61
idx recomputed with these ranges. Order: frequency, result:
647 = 1.57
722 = 1.64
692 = 1.62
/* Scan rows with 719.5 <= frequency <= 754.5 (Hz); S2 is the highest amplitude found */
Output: 1.65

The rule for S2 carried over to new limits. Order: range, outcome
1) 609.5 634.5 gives 1.67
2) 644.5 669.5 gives 1.59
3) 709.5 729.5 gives 1.64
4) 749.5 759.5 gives 1.58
